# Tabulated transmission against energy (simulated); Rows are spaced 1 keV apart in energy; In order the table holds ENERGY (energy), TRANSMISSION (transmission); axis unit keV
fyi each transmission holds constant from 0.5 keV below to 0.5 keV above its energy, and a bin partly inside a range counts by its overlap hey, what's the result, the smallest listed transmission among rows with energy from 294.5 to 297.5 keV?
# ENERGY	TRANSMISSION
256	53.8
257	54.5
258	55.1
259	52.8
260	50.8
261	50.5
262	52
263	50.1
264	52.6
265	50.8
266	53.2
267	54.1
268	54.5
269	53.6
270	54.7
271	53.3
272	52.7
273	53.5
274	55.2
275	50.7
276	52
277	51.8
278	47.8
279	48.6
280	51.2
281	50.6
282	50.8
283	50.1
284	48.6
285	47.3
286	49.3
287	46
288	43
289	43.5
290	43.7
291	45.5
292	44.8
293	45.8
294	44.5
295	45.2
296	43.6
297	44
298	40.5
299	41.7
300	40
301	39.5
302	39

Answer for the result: 43.6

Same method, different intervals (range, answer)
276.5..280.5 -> 47.8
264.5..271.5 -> 50.8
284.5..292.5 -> 43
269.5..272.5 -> 52.7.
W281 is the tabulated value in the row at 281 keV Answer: 50.6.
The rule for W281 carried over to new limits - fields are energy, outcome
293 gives 45.8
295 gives 45.2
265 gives 50.8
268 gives 54.5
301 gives 39.5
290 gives 43.7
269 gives 53.6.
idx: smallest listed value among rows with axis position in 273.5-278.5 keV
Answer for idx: 47.8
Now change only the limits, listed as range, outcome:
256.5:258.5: 54.5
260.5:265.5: 50.1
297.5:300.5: 40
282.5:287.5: 46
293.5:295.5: 44.5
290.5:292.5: 44.8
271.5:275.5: 50.7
